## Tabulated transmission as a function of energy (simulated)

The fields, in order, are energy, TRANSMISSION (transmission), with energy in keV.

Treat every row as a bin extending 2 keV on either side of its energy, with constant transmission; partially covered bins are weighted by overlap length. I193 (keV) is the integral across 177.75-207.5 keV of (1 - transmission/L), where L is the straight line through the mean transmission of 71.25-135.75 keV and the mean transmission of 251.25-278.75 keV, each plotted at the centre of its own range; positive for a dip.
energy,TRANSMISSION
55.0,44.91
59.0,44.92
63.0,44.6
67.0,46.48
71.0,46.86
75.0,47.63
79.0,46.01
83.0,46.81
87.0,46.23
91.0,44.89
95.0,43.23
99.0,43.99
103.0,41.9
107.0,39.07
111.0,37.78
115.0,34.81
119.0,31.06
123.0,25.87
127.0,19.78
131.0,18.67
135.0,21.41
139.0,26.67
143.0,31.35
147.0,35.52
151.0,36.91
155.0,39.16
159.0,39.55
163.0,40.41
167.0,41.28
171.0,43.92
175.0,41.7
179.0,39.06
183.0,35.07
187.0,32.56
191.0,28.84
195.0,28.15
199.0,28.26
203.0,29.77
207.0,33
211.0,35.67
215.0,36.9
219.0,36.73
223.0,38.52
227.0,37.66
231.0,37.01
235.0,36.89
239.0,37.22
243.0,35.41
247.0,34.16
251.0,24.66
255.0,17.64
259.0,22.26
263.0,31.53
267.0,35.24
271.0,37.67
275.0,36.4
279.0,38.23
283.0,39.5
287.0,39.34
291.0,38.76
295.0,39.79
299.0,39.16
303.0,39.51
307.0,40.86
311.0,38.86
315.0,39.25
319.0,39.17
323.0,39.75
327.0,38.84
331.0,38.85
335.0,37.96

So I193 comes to 1.7 keV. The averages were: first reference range 37.4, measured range 31.6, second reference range 30.3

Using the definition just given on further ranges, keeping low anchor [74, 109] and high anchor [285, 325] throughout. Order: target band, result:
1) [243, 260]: 6.1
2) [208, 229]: 2.3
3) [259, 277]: 2.9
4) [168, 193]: 3.1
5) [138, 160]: 4.1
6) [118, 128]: 4.1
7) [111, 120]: 2.0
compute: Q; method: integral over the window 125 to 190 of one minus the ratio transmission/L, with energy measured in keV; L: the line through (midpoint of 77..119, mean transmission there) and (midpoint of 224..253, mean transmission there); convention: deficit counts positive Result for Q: 8.2 keV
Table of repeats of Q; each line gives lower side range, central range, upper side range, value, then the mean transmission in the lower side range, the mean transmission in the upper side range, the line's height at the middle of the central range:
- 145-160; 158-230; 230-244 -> 2.49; 37.7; 36.7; 37.2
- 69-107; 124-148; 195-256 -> 9.19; 45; 33.4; 40.9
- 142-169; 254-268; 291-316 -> 4.44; 38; 39.5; 39.1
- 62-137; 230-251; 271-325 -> 2.06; 38.2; 39.1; 38.8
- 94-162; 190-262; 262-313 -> 8.10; 33.3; 38.2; 36.3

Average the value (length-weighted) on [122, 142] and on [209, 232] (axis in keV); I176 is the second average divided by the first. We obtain 1.6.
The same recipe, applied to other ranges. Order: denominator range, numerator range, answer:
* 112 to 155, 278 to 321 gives 1.36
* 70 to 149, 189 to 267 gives 0.89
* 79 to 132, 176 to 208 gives 0.86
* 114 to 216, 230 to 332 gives 1.10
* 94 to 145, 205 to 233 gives 1.15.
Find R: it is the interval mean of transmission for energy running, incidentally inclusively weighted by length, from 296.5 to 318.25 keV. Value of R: 39.5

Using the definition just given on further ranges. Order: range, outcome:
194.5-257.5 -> 33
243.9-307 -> 34.5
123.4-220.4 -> 33.2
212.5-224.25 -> 37.2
